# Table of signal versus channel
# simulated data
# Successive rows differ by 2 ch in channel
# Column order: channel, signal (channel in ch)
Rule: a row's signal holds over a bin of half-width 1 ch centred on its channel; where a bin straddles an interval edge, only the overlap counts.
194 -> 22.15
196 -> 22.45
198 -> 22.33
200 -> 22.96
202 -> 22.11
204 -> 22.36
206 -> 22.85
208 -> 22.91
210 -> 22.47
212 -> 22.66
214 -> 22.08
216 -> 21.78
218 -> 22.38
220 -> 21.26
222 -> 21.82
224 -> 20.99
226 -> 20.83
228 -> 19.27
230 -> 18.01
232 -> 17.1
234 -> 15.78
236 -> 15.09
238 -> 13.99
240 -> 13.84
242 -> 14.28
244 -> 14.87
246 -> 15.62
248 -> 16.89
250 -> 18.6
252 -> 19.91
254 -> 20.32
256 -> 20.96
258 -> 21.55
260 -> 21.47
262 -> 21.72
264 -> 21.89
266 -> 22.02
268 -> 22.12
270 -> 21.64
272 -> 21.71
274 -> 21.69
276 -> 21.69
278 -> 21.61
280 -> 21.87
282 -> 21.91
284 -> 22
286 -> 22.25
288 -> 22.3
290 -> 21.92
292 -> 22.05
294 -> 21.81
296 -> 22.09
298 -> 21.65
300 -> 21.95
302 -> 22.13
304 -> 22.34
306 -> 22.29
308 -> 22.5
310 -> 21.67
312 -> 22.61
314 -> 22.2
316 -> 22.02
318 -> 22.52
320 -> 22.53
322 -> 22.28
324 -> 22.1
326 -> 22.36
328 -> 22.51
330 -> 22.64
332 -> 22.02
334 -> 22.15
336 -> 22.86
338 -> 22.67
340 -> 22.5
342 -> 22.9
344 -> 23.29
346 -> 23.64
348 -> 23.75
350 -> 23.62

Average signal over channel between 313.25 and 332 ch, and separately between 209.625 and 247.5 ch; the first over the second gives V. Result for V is 1.20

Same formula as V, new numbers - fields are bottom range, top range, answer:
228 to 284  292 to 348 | 1.16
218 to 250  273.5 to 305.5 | 1.25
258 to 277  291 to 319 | 1.02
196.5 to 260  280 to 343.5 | 1.13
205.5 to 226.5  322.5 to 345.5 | 1.03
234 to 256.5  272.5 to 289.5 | 1.32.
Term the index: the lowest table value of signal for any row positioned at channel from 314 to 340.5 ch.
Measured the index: 22.02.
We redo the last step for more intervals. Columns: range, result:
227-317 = 13.84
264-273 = 21.64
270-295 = 21.61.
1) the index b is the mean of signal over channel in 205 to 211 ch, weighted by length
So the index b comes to 22.7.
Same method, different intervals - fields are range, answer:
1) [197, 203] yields 22.5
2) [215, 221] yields 21.8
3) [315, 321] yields 22.4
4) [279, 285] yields 21.9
